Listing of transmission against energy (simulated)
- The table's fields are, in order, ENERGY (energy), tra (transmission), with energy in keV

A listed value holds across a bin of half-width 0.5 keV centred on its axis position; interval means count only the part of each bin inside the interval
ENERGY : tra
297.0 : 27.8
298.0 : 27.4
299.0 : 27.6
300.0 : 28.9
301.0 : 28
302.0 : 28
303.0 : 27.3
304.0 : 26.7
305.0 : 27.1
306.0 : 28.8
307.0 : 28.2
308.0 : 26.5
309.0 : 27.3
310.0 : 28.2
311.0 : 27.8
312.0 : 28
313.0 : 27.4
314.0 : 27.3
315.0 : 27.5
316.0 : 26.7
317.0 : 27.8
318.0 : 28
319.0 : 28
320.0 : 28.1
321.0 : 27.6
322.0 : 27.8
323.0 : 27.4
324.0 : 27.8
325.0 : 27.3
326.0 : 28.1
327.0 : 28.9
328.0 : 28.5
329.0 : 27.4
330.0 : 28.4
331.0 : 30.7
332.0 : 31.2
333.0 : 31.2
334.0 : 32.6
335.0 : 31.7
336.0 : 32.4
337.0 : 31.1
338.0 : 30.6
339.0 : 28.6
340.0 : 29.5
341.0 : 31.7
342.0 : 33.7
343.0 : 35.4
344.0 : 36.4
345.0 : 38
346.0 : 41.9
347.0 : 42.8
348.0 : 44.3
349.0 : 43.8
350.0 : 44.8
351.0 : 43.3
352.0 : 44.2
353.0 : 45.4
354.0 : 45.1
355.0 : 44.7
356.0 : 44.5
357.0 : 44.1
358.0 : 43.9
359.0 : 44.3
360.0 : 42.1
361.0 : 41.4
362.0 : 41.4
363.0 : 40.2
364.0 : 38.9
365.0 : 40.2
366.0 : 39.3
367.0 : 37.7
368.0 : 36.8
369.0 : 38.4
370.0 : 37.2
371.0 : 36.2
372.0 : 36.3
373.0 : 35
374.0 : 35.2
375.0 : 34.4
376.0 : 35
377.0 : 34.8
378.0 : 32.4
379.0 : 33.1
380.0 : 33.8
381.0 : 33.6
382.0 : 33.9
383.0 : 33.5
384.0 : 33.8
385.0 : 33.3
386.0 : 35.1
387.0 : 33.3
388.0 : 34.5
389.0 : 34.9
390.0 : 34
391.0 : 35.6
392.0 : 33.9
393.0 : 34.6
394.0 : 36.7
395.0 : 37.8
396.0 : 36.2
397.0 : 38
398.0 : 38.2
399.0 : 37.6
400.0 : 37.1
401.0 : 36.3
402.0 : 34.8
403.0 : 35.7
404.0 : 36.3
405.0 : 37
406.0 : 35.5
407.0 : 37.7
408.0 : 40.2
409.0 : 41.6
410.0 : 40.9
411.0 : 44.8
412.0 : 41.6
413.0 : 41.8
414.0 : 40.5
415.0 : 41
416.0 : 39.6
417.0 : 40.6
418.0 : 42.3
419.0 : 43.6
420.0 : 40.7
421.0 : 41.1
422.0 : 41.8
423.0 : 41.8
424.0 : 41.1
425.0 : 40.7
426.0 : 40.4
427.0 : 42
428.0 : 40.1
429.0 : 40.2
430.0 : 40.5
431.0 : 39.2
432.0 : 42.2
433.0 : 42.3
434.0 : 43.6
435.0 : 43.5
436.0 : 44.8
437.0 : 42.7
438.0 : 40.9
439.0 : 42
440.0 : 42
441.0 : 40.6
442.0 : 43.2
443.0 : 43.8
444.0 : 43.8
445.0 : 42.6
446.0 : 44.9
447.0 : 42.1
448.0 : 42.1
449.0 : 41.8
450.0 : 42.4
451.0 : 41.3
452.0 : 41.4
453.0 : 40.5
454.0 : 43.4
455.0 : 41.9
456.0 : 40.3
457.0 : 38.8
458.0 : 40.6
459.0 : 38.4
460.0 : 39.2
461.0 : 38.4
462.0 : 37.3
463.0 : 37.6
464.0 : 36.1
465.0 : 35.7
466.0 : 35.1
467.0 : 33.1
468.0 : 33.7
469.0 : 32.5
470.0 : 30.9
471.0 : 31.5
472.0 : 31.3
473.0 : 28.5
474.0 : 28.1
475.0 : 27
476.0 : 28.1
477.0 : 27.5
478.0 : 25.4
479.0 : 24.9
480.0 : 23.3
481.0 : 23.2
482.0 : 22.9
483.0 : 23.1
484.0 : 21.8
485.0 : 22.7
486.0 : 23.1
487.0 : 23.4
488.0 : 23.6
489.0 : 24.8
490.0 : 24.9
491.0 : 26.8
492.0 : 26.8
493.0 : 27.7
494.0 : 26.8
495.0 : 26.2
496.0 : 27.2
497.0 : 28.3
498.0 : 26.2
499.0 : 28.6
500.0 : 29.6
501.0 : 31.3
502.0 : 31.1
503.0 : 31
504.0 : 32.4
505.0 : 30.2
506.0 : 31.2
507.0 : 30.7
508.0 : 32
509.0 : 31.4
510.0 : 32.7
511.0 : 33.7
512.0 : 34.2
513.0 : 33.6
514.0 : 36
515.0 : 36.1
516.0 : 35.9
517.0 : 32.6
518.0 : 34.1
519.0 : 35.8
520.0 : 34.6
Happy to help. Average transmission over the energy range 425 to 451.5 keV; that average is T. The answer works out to 42.1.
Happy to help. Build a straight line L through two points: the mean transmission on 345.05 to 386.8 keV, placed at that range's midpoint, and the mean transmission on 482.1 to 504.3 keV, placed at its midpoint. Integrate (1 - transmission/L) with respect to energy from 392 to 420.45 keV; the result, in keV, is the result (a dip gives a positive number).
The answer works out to -3.1 keV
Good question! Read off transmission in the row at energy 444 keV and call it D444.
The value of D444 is 43.8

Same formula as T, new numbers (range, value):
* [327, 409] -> 36.6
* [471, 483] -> 26.5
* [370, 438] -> 38.1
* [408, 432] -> 41.2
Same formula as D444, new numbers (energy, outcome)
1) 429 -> 40.2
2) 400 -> 37.1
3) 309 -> 27.3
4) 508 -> 32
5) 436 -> 44.8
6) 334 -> 32.6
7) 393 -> 34.6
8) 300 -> 28.9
